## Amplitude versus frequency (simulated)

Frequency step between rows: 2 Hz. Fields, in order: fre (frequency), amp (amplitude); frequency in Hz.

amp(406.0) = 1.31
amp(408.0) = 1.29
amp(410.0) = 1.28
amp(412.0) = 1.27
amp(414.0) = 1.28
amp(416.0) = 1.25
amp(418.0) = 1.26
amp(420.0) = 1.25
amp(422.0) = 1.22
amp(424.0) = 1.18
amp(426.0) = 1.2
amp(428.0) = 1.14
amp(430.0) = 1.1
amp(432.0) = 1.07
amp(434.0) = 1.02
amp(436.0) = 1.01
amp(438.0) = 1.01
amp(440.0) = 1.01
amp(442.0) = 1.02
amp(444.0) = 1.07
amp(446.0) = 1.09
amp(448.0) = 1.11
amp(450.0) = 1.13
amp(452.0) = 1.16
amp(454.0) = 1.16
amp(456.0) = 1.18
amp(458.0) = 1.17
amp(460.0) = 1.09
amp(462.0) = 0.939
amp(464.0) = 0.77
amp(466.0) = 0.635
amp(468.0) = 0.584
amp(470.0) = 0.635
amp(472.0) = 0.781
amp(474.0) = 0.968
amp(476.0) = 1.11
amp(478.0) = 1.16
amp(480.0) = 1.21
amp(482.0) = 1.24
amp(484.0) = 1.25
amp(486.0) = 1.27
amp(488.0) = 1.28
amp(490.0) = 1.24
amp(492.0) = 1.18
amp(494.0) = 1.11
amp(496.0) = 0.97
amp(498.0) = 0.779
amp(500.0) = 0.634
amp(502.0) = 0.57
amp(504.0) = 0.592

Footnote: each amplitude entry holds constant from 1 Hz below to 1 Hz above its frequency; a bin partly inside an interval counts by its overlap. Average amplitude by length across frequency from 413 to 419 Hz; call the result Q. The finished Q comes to 1.26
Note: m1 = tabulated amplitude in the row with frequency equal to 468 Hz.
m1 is 0.584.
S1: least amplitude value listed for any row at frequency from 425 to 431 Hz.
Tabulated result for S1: 1.1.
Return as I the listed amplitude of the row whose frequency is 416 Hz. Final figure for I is 1.25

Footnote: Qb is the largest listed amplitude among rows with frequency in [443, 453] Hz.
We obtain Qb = 1.16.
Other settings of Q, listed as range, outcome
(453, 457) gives 1.17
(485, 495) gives 1.22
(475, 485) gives 1.19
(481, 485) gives 1.25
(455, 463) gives 1.09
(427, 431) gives 1.12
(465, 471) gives 0.618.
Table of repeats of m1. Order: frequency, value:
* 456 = 1.18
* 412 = 1.27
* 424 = 1.18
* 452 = 1.16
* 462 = 0.939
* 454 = 1.16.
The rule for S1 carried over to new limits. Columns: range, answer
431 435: 1.02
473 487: 0.968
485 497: 0.97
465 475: 0.584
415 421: 1.25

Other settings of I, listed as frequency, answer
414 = 1.28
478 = 1.16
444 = 1.07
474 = 0.968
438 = 1.01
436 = 1.01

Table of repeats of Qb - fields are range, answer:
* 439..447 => 1.09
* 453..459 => 1.18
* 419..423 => 1.25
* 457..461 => 1.17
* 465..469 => 0.635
